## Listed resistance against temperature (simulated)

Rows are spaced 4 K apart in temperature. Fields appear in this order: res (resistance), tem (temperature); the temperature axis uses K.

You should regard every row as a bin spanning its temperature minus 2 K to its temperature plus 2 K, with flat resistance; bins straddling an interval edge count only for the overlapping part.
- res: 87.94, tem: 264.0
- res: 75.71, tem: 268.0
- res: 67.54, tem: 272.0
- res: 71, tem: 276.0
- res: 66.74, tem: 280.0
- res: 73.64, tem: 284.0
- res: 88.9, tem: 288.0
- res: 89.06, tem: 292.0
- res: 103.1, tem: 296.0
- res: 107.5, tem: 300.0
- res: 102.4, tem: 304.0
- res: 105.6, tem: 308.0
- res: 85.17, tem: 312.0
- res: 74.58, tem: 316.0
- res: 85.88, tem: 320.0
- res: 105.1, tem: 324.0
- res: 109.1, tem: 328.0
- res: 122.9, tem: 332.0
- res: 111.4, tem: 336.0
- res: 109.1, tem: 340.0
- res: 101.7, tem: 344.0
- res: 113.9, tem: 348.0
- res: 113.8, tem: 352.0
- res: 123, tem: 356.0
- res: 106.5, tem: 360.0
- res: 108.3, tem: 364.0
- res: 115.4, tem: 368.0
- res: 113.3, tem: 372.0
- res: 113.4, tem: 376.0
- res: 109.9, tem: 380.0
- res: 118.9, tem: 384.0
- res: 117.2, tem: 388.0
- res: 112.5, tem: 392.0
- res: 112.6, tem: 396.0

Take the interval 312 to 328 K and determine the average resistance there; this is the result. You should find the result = 90.7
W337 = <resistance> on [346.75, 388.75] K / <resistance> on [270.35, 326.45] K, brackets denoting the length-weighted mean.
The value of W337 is 1.3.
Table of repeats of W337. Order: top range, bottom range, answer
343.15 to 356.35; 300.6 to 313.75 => 1.14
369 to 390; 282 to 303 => 1.23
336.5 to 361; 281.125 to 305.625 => 1.20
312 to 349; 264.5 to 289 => 1.38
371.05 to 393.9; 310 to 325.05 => 1.32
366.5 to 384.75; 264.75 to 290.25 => 1.52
